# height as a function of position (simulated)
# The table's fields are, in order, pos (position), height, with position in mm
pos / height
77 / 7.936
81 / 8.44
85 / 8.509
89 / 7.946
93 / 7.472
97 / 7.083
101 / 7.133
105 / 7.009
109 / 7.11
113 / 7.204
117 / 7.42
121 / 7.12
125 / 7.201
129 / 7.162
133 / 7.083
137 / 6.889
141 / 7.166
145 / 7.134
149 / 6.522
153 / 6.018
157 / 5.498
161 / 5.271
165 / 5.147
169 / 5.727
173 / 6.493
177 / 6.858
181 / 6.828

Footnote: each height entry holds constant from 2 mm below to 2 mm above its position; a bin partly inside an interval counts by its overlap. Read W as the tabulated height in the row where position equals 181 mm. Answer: 6.828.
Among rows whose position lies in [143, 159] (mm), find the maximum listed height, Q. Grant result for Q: 7.134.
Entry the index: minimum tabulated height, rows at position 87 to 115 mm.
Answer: 7.009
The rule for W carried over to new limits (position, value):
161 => 5.271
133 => 7.083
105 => 7.009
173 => 6.493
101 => 7.133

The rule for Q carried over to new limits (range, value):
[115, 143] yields 7.42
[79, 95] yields 8.509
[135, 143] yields 7.166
